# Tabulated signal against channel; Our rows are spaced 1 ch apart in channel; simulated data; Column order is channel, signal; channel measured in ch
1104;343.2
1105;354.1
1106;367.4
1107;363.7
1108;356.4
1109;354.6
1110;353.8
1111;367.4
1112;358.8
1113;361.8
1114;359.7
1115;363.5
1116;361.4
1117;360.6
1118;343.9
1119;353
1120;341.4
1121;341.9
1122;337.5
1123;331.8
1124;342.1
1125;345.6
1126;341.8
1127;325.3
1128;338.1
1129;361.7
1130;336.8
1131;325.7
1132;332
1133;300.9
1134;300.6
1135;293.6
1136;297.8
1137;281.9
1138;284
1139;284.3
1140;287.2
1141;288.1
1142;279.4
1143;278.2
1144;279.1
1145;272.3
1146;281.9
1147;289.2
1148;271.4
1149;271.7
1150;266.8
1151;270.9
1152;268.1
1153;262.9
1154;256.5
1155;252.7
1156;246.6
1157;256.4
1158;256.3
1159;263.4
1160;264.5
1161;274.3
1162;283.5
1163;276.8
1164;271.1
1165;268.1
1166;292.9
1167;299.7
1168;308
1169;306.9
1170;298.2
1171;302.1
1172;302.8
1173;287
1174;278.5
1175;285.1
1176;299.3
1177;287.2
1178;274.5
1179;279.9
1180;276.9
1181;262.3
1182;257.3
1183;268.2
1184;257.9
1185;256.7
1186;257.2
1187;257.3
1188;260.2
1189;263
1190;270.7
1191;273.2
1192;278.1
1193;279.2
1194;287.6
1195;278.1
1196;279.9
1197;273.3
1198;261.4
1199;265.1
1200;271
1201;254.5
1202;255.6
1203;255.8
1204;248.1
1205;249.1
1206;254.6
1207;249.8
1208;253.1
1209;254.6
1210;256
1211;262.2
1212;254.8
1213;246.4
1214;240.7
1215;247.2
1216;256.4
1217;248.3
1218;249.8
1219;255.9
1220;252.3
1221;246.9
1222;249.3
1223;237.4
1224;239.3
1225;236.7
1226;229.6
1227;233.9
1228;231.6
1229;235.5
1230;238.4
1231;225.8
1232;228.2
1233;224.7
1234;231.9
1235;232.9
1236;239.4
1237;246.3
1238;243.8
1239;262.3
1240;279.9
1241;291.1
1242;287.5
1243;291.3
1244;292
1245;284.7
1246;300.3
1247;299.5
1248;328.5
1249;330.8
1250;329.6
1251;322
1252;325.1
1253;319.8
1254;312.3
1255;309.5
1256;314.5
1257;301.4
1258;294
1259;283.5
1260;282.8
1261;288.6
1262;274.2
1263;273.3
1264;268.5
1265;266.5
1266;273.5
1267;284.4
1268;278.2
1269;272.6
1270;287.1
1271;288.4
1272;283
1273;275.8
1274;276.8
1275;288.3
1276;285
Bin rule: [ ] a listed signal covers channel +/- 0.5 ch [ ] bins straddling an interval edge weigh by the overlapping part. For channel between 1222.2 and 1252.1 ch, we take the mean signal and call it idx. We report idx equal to 265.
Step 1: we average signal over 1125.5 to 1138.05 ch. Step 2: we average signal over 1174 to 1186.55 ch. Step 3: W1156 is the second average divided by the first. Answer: 0.86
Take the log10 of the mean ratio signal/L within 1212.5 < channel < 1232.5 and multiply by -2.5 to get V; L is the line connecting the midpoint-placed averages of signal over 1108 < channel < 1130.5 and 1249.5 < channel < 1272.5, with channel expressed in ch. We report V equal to 0.26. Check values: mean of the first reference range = 349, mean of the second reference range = 293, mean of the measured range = 241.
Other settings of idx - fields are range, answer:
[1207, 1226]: 249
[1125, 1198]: 283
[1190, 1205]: 268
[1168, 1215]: 269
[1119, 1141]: 321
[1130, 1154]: 286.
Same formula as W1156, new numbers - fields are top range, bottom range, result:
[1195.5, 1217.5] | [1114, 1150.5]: 0.82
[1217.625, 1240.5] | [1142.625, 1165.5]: 0.90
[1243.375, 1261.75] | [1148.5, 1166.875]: 1.14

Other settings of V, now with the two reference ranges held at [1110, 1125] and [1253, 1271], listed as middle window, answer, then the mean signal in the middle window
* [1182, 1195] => 0.19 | 267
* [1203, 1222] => 0.22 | 252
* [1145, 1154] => 0.23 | 272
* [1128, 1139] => 0.11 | 311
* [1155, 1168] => 0.22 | 272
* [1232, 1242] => 0.19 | 251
